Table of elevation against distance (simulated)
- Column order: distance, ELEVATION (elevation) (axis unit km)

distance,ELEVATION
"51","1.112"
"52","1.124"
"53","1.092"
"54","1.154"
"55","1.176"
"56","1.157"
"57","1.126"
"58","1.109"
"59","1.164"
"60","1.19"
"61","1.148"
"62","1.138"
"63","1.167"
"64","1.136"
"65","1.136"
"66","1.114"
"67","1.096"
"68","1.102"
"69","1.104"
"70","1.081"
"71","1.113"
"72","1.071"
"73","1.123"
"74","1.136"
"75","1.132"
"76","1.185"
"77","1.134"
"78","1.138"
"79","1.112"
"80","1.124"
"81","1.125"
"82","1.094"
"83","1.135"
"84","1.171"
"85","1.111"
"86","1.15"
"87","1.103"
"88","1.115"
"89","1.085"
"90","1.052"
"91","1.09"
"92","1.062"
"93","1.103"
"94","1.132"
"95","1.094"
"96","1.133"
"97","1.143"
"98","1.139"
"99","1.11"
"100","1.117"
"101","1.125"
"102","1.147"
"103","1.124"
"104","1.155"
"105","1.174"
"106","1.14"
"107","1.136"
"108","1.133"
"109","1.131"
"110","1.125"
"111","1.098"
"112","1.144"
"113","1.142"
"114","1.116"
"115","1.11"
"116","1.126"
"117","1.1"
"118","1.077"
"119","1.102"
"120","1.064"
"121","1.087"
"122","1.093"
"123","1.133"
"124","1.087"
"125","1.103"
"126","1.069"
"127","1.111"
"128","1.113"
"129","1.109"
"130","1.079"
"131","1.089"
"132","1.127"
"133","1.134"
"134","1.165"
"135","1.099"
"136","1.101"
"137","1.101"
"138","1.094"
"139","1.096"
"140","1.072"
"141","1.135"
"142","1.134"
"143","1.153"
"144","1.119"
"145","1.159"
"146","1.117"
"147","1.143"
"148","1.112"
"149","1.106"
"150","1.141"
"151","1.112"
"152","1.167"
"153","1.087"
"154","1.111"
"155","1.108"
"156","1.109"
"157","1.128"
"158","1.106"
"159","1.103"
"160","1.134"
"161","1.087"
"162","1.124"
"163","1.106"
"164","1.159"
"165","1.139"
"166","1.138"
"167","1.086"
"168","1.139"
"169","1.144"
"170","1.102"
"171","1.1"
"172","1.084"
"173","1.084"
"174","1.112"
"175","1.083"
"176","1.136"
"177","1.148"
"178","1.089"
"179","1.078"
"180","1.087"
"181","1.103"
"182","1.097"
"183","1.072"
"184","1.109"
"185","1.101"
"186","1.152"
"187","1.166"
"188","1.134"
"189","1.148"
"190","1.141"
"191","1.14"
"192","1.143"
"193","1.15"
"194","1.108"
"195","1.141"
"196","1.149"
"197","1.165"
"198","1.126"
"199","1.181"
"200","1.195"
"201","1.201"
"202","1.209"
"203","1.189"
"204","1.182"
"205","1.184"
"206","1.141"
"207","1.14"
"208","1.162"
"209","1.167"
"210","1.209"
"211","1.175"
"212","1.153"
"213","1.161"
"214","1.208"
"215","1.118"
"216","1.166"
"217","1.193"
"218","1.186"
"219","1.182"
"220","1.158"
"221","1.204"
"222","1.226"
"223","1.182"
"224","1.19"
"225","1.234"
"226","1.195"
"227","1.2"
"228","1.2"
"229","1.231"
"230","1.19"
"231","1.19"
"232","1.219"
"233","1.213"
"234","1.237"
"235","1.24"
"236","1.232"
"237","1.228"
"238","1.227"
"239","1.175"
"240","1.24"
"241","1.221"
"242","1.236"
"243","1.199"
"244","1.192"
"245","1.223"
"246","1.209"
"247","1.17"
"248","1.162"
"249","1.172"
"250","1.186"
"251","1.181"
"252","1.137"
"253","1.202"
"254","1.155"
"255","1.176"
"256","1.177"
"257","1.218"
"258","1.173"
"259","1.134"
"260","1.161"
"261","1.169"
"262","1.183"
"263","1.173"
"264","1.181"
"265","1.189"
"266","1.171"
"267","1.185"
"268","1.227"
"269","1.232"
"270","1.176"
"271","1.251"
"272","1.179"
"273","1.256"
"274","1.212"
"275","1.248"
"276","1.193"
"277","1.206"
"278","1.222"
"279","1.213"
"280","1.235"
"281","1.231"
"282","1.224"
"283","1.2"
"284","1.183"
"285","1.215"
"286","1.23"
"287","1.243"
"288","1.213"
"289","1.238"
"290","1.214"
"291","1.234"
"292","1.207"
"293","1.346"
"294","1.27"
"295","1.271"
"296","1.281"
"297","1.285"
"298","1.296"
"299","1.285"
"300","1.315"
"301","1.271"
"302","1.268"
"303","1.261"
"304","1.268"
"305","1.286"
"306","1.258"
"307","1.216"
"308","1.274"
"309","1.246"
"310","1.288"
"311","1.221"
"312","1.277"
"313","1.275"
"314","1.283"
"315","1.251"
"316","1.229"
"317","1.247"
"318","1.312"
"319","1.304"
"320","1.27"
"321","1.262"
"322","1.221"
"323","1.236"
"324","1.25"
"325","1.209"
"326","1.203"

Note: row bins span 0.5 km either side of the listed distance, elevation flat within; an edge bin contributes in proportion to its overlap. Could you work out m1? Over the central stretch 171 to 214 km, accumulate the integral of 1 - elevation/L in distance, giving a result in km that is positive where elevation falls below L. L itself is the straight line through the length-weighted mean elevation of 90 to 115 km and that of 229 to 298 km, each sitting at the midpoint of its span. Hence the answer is 1.2 km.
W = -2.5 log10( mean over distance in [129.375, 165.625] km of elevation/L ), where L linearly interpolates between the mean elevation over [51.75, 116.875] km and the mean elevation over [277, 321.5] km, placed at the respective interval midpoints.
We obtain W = 0.04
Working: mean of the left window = 1.13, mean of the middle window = 1.12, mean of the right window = 1.25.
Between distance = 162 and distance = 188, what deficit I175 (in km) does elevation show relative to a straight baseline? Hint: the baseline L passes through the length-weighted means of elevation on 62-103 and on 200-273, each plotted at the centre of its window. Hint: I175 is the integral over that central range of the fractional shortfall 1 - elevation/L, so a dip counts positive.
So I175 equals 1.1 km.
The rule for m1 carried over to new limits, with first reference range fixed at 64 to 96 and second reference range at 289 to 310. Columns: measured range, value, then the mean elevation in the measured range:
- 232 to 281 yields 1.5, 1.2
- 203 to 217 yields 0.4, 1.17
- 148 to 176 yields 1.3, 1.12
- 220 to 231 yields 0.1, 1.2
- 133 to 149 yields 0.5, 1.12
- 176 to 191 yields 0.9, 1.12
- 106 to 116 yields 0.1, 1.13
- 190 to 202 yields 0.4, 1.16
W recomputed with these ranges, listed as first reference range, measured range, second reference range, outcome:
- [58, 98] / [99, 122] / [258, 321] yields 0.02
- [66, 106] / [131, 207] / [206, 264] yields 0.03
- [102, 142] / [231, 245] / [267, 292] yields -0.03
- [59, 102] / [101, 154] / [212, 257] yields 0.03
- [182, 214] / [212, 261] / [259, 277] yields -0.01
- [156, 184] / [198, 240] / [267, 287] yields -0.03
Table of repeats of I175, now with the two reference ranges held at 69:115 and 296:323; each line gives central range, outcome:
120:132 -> 0.5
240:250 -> 0.2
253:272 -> 0.8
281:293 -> 0.3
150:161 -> 0.5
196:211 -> 0.3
